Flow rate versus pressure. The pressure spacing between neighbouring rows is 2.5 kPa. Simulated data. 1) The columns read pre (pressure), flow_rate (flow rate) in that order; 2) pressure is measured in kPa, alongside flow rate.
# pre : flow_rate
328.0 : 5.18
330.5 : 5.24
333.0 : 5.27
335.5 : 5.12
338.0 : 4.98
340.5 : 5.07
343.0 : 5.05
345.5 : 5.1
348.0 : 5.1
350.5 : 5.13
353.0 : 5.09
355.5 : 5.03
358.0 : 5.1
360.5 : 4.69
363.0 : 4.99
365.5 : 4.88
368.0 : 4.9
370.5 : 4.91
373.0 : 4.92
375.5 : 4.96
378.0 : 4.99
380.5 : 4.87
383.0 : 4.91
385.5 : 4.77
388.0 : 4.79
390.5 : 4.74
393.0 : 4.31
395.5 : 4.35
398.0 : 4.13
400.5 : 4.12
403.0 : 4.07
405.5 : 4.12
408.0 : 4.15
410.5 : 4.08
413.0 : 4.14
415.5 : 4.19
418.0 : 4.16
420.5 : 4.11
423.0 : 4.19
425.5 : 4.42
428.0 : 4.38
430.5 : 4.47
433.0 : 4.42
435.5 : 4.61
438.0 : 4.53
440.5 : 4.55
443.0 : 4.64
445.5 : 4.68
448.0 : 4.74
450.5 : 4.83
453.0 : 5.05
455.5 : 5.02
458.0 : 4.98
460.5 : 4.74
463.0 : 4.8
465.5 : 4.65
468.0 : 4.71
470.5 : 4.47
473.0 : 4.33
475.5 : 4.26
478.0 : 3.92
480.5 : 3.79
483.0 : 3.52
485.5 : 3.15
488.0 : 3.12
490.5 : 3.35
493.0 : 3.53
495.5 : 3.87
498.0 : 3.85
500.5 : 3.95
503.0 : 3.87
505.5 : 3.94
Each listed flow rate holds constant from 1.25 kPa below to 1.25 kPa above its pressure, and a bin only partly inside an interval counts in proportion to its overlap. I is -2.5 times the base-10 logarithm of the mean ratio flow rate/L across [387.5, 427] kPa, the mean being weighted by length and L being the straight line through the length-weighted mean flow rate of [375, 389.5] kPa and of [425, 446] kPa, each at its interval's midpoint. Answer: 0.11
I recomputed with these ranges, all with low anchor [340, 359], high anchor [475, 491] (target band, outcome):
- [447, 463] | -0.250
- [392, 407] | 0.084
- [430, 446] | -0.121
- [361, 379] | -0.017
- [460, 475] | -0.222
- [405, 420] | 0.058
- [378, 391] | -0.034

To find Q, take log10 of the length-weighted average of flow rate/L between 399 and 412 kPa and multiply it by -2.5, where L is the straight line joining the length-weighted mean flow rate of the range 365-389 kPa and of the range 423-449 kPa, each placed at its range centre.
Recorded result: 0.15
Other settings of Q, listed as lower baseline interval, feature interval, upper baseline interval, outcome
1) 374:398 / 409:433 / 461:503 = 0.05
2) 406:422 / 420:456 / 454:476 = -0.04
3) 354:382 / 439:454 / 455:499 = -0.10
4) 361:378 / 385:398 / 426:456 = 0.07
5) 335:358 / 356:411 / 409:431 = 0.00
